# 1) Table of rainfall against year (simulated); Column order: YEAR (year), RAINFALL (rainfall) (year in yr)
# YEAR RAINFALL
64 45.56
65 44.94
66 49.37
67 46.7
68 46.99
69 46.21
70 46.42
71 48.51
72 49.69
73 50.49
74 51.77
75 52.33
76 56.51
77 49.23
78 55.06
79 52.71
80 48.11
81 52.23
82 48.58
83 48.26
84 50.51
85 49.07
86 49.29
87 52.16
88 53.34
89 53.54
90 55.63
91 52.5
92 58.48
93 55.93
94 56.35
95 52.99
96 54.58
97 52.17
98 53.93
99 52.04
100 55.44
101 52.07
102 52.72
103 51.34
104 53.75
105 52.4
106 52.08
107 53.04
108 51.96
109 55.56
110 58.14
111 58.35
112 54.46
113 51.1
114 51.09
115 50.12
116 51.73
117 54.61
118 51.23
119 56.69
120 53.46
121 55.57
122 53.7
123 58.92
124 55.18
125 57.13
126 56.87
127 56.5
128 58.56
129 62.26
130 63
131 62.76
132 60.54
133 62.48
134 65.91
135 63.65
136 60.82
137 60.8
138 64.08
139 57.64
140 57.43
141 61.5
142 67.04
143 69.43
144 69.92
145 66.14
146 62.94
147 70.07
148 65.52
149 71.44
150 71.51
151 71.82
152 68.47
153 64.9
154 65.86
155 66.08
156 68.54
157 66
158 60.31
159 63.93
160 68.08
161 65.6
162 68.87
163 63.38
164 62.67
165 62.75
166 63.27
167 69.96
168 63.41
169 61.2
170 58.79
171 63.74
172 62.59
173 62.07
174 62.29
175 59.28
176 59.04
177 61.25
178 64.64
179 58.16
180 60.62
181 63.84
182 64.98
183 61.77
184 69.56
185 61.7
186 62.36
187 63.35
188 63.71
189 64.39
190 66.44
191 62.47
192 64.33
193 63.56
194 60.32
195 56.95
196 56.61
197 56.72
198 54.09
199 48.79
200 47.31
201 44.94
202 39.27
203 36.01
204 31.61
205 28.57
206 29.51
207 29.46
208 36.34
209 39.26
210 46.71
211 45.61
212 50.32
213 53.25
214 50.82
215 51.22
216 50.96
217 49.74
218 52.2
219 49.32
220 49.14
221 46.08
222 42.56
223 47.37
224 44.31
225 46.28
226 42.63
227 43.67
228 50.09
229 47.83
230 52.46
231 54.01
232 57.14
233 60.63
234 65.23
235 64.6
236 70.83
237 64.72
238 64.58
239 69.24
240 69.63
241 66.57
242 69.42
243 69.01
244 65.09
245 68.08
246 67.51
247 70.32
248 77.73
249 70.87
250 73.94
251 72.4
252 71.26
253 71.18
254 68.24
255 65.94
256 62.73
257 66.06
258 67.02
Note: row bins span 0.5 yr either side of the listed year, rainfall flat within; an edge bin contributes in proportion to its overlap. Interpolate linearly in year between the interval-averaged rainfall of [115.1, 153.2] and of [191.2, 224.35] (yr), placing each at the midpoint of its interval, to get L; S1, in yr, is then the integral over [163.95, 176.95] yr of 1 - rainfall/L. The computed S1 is -1.9 yr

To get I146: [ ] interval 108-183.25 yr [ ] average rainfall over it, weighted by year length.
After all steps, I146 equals 61.6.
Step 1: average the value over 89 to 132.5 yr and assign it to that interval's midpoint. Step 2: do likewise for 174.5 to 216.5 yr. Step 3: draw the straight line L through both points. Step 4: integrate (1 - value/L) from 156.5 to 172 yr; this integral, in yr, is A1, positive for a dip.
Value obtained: -2.9 yr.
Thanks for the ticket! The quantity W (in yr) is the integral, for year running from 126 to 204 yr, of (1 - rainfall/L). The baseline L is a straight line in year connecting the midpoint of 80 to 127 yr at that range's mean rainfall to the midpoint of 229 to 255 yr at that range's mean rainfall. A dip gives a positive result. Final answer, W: -3.66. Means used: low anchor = 53.5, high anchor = 66.6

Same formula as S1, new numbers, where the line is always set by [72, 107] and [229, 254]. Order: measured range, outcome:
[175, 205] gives 2.25 yr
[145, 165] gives -2.71 yr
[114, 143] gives -1.27 yr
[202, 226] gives 7.66 yr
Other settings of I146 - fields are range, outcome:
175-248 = 55.2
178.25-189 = 63.1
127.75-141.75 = 61.7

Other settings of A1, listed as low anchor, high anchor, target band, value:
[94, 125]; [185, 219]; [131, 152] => -4.98 yr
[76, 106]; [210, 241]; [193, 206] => 1.63 yr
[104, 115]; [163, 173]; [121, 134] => -0.58 yr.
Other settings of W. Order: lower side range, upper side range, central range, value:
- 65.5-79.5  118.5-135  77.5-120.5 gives 1.08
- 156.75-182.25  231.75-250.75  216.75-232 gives 4.25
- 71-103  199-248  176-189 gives -2.66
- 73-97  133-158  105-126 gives 1.73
